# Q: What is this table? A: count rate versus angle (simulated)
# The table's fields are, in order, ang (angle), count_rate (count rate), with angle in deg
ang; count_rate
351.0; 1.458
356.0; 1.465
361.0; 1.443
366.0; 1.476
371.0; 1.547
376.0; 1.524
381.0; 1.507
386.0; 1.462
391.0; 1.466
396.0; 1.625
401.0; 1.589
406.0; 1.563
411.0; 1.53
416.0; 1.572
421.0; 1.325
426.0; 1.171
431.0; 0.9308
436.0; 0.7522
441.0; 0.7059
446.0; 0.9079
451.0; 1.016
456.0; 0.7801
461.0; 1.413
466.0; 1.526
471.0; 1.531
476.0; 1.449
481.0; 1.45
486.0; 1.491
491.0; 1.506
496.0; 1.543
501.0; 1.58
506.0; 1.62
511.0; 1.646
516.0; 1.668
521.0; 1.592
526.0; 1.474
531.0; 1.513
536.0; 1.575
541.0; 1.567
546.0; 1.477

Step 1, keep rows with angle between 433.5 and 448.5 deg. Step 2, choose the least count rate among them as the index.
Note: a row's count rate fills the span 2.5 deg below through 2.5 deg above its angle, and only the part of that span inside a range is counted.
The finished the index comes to 0.7059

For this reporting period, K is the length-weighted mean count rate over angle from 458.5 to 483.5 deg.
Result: 1.47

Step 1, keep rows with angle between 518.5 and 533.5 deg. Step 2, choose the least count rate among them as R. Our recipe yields 1.474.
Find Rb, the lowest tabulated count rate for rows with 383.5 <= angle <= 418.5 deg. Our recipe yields 1.462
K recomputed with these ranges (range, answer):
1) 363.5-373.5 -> 1.51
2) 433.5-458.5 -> 0.832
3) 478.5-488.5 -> 1.47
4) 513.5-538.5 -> 1.56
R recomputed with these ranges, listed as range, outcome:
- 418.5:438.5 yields 0.7522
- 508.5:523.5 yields 1.592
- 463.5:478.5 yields 1.449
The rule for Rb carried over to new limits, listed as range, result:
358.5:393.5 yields 1.443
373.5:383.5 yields 1.507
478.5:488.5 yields 1.45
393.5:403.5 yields 1.589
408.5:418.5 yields 1.53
